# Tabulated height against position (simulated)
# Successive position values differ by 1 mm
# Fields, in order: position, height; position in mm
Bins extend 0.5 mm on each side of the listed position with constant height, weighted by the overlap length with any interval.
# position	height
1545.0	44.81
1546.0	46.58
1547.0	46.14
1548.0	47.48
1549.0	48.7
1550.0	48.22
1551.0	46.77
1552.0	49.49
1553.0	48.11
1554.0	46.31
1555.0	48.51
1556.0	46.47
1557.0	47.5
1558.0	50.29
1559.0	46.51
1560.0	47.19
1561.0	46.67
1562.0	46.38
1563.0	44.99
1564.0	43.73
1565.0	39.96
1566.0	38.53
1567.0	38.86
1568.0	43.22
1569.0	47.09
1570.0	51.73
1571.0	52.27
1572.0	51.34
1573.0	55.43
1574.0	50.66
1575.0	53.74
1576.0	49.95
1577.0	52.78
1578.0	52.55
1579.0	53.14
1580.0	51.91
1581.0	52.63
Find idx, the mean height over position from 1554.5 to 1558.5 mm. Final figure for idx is 48.2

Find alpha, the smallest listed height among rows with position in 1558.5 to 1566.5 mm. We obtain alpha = 38.53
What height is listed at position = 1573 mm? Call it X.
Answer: 55.43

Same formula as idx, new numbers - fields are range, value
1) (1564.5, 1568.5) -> 40.1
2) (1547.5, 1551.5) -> 47.8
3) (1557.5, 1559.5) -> 48.4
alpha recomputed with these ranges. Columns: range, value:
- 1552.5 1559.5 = 46.31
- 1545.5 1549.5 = 46.14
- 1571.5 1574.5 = 50.66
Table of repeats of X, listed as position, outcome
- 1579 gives 53.14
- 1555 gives 48.51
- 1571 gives 52.27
